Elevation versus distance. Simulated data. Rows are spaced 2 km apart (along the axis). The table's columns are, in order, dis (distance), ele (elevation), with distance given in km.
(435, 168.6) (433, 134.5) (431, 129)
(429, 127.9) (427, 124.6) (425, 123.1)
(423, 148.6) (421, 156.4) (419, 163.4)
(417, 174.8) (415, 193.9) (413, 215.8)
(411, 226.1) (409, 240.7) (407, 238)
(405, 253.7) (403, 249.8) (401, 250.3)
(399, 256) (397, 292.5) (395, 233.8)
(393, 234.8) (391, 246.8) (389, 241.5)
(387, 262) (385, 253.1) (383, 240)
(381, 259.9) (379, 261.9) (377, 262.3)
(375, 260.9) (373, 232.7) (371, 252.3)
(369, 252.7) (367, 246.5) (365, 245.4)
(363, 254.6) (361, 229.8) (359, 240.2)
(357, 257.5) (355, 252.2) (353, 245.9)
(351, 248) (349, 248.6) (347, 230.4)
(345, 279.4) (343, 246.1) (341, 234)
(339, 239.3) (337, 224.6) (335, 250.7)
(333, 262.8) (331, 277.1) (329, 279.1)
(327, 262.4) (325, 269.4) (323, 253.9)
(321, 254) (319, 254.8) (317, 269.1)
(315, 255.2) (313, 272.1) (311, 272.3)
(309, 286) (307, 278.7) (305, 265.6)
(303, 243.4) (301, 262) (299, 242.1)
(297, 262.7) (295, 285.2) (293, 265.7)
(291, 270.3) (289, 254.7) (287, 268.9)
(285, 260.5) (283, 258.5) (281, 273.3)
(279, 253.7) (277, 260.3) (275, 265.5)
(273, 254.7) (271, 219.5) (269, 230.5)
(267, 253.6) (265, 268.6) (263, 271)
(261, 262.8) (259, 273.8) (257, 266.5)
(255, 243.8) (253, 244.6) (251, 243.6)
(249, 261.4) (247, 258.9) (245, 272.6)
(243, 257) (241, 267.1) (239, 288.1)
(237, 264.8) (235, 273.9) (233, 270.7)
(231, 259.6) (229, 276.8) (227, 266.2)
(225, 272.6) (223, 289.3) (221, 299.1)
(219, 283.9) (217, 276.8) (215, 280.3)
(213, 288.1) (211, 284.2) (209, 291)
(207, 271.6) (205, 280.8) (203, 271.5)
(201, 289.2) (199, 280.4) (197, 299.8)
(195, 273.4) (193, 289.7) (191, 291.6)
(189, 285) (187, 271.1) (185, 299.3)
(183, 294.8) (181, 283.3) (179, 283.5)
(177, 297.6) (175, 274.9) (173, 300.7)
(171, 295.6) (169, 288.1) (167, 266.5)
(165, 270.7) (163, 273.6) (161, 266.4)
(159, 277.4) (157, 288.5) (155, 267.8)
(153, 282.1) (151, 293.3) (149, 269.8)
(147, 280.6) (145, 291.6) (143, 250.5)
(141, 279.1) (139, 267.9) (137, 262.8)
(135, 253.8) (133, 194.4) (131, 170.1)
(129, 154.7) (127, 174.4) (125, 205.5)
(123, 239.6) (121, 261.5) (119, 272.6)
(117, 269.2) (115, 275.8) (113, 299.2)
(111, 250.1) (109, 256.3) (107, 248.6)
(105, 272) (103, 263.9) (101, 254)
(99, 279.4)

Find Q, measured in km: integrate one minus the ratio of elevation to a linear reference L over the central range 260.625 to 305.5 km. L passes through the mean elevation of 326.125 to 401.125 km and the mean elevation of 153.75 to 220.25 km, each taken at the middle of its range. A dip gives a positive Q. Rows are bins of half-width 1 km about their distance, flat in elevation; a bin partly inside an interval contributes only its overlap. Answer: 1.2 km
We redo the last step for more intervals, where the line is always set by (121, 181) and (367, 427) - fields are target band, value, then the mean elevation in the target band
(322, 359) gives -2.7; 253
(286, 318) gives -3.3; 266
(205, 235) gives -3.4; 279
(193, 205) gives -1.4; 283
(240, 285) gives -2.1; 257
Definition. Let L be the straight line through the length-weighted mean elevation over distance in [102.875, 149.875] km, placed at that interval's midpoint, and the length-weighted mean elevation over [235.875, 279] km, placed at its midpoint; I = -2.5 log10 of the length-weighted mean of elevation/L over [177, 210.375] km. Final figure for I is -0.13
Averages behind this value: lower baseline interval 248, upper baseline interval 258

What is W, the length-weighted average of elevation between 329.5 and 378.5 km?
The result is 249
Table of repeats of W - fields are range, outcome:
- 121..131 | 198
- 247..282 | 256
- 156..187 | 284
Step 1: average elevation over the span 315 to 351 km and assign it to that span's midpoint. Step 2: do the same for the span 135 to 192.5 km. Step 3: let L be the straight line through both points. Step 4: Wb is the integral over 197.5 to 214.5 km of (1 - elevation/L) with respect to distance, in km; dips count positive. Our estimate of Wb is -0.5 km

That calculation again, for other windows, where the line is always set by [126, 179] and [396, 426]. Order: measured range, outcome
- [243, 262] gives -1.26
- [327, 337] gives -1.55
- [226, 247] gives -2.01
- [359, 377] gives -2.20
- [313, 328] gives -2.03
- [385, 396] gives -1.45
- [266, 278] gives -0.43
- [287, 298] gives -1.54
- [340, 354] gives -1.44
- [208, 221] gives -1.84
